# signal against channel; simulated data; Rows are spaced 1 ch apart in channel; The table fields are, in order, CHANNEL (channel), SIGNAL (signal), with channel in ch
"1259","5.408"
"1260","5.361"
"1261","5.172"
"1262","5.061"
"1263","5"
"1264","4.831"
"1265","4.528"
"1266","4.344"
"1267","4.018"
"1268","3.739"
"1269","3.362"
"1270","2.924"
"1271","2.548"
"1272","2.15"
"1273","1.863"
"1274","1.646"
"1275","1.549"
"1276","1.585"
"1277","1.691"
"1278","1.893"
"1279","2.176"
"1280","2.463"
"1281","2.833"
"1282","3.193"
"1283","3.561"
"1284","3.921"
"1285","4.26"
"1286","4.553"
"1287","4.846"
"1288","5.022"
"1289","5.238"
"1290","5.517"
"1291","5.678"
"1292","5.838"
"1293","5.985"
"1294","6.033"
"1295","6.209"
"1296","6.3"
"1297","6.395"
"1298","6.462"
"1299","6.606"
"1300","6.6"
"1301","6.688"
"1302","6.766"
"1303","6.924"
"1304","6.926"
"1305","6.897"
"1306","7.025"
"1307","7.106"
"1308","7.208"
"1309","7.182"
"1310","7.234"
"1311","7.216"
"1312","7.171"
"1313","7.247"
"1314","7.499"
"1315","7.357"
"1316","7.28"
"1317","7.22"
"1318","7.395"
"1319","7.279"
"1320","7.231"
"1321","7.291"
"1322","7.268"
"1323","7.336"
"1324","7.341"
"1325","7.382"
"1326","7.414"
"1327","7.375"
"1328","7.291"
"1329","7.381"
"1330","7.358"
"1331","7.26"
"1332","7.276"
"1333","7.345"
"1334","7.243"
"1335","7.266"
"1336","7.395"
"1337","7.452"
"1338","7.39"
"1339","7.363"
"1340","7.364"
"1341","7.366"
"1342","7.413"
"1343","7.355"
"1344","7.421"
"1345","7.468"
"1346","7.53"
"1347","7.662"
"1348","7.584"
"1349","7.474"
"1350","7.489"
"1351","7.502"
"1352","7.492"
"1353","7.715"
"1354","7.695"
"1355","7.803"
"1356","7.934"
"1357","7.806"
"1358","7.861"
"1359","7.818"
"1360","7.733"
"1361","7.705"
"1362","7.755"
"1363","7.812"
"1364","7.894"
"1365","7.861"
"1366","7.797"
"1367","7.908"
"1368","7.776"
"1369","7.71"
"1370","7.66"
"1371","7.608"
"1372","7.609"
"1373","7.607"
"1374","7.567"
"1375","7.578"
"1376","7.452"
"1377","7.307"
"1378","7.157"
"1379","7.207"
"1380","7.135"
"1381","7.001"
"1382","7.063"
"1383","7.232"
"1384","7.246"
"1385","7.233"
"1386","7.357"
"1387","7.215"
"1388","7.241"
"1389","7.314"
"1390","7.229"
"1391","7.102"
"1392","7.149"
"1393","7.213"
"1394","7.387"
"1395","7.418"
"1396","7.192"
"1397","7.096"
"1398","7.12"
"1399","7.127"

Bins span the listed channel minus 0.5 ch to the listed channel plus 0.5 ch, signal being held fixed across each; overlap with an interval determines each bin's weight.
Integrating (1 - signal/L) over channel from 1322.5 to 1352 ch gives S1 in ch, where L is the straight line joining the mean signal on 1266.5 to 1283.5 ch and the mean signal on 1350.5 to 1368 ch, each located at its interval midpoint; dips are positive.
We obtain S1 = -4.8 ch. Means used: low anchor 2.54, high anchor 7.77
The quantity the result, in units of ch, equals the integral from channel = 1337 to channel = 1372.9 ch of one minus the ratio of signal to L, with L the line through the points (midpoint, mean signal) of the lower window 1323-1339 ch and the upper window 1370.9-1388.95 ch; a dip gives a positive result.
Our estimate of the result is -1.49 ch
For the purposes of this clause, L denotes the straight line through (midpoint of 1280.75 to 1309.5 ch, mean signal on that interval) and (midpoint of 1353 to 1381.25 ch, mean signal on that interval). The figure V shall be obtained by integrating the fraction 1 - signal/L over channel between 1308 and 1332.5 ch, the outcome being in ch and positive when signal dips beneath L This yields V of -3.3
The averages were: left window 5.81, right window 7.64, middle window 7.3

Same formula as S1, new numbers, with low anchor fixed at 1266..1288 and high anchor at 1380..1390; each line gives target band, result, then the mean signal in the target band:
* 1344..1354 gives -3.0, 7.55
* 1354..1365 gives -2.8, 7.81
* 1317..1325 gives -4.4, 7.31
